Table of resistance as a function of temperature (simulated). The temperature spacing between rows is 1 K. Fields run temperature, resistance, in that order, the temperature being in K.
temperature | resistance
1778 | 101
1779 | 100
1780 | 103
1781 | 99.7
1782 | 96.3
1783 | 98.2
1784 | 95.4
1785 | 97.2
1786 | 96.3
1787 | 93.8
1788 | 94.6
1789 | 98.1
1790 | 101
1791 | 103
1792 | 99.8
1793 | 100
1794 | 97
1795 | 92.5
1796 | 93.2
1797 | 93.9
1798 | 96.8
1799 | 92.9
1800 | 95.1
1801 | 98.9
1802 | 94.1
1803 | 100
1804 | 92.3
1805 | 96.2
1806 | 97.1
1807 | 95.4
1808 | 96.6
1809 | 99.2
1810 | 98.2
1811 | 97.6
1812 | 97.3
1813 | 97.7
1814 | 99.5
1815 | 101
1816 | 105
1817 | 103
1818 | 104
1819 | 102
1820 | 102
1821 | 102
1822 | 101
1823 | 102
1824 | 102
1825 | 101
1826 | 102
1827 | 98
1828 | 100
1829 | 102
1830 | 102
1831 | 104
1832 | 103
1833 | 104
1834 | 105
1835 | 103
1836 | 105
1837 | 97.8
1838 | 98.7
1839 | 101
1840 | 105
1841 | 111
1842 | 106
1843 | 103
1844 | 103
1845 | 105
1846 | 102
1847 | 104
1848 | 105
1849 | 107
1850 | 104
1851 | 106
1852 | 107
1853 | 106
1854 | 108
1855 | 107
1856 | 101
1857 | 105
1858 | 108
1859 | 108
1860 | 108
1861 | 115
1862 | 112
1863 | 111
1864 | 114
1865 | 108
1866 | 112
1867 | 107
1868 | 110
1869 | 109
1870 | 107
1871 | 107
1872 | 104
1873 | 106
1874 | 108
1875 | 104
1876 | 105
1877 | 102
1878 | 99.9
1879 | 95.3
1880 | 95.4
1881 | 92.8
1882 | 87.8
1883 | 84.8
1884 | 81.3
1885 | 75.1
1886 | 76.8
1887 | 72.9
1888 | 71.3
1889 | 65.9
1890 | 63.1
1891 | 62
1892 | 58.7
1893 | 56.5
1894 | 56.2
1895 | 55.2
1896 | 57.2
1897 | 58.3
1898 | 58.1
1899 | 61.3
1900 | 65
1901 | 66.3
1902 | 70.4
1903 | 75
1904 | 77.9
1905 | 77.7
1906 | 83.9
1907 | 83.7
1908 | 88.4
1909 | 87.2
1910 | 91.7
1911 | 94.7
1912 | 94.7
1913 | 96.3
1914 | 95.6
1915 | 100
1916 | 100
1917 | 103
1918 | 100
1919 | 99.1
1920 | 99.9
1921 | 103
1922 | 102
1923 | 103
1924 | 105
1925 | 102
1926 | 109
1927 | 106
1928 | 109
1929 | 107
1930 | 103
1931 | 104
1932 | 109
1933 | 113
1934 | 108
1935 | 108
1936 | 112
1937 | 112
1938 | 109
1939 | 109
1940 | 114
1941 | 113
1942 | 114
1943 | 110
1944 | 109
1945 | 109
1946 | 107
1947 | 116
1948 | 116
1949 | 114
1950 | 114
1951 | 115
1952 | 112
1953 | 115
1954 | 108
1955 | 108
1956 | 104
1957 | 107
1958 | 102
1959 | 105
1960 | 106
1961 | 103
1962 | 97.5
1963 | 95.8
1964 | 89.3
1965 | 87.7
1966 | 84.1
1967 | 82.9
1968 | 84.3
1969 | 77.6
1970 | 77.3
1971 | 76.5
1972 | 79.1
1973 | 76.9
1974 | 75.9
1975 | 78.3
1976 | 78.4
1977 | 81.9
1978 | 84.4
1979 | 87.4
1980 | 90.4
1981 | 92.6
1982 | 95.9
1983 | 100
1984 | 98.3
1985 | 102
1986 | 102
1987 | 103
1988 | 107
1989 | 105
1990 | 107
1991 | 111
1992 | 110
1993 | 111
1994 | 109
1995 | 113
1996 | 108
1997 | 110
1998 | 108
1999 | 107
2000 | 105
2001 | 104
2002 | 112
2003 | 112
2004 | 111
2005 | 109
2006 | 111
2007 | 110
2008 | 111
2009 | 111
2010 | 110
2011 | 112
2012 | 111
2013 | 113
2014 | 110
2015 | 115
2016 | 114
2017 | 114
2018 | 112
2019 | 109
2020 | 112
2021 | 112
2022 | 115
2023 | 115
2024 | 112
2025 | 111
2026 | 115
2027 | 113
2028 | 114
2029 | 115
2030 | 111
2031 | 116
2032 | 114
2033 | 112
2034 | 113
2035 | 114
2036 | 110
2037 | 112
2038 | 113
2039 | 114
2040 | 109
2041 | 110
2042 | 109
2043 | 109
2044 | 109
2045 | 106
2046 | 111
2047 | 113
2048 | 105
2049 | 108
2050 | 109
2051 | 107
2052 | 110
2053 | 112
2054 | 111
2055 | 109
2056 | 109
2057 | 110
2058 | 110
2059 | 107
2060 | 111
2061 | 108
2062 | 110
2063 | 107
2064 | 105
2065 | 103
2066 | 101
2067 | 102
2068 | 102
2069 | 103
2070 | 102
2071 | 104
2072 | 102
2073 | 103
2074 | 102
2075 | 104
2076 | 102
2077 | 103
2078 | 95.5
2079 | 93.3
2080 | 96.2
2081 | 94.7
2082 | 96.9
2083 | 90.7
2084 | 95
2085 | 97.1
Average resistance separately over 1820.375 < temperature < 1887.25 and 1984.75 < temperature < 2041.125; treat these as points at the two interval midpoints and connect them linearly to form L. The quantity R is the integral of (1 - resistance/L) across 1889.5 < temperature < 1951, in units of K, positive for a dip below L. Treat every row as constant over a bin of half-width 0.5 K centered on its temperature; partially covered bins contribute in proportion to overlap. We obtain 7.17 K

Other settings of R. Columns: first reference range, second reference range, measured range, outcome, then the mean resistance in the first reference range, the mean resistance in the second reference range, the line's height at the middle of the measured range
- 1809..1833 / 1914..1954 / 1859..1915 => 9.4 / 101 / 108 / 105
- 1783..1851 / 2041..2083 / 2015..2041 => -2.1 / 100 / 105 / 104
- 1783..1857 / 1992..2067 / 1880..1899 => 6.4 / 101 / 110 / 104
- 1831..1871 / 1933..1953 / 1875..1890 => 3.1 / 106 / 112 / 108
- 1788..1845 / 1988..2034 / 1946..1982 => 4.4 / 100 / 111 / 108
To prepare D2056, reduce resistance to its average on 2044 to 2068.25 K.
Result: 108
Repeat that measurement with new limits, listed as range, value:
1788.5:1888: 101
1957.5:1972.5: 89.9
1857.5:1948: 94.9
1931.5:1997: 101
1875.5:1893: 81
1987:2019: 110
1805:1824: 100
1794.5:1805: 95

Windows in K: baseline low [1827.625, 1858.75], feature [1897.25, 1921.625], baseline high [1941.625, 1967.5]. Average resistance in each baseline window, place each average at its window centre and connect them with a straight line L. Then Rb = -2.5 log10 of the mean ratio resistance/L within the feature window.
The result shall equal 0.21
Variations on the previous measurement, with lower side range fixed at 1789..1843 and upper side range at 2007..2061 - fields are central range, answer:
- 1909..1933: 0.04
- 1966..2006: 0.12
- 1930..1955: -0.04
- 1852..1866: -0.07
